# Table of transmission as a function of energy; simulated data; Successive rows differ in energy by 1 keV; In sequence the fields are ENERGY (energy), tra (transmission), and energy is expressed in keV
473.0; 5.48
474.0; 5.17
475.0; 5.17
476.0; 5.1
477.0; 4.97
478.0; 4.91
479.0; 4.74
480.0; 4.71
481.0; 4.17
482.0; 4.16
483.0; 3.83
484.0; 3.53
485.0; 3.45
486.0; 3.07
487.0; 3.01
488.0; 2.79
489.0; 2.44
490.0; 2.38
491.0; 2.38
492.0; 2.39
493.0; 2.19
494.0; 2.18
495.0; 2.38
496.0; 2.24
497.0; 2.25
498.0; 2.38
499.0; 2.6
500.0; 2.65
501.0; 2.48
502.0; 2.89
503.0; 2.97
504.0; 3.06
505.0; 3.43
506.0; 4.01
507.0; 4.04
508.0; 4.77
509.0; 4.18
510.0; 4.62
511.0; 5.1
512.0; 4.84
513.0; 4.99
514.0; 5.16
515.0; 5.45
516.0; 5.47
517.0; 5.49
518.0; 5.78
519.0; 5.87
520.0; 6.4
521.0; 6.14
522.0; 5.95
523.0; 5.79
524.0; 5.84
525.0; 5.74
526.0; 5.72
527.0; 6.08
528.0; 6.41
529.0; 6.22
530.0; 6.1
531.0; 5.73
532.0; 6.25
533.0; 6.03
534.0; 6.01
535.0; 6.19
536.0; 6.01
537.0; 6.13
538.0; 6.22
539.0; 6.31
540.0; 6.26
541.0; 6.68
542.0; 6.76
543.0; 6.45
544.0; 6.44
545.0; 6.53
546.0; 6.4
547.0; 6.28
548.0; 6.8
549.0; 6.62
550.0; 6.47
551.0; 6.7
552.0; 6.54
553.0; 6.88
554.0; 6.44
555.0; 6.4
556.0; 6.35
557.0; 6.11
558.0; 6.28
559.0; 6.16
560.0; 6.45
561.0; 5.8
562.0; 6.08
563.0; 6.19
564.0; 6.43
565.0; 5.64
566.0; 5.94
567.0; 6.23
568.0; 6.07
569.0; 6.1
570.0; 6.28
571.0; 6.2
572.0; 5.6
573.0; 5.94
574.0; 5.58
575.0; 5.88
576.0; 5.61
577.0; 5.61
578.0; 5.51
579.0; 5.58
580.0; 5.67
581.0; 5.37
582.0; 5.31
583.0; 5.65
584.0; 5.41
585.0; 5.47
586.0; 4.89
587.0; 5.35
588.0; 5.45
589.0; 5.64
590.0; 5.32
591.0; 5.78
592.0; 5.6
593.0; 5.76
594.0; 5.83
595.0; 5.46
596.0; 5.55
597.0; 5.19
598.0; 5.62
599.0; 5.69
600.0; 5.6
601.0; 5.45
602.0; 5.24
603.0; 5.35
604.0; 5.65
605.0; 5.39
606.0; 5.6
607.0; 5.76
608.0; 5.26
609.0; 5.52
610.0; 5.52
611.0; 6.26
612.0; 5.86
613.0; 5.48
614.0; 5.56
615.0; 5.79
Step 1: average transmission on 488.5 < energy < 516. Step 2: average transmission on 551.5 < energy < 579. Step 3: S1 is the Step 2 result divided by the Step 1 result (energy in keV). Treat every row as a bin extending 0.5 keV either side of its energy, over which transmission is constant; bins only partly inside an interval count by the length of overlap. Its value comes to 1.8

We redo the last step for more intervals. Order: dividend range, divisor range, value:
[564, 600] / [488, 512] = 1.84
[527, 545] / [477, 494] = 1.84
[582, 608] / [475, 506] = 1.70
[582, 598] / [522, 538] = 0.91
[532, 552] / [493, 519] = 1.67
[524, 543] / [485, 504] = 2.39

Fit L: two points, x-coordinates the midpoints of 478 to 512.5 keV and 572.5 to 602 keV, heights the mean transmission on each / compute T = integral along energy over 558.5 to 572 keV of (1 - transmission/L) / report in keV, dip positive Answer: -2.9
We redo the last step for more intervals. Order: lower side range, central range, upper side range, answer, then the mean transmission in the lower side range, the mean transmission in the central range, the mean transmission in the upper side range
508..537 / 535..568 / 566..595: -3.8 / 5.69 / 6.34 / 5.67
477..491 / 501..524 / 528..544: 1.4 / 3.63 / 4.81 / 6.24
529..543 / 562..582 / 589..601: -0.1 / 6.22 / 5.86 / 5.58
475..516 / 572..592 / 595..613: -1.4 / 3.61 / 5.53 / 5.55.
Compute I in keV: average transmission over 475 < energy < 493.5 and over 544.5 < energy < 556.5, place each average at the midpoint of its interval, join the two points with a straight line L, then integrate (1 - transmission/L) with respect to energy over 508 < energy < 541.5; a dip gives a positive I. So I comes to -2.3 keV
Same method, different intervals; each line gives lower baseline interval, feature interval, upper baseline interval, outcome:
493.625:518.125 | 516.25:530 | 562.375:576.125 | -4.9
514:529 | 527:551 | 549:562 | -0.8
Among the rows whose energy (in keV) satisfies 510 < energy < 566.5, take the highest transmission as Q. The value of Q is 6.88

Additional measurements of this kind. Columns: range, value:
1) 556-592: 6.45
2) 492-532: 6.41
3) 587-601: 5.83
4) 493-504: 3.06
